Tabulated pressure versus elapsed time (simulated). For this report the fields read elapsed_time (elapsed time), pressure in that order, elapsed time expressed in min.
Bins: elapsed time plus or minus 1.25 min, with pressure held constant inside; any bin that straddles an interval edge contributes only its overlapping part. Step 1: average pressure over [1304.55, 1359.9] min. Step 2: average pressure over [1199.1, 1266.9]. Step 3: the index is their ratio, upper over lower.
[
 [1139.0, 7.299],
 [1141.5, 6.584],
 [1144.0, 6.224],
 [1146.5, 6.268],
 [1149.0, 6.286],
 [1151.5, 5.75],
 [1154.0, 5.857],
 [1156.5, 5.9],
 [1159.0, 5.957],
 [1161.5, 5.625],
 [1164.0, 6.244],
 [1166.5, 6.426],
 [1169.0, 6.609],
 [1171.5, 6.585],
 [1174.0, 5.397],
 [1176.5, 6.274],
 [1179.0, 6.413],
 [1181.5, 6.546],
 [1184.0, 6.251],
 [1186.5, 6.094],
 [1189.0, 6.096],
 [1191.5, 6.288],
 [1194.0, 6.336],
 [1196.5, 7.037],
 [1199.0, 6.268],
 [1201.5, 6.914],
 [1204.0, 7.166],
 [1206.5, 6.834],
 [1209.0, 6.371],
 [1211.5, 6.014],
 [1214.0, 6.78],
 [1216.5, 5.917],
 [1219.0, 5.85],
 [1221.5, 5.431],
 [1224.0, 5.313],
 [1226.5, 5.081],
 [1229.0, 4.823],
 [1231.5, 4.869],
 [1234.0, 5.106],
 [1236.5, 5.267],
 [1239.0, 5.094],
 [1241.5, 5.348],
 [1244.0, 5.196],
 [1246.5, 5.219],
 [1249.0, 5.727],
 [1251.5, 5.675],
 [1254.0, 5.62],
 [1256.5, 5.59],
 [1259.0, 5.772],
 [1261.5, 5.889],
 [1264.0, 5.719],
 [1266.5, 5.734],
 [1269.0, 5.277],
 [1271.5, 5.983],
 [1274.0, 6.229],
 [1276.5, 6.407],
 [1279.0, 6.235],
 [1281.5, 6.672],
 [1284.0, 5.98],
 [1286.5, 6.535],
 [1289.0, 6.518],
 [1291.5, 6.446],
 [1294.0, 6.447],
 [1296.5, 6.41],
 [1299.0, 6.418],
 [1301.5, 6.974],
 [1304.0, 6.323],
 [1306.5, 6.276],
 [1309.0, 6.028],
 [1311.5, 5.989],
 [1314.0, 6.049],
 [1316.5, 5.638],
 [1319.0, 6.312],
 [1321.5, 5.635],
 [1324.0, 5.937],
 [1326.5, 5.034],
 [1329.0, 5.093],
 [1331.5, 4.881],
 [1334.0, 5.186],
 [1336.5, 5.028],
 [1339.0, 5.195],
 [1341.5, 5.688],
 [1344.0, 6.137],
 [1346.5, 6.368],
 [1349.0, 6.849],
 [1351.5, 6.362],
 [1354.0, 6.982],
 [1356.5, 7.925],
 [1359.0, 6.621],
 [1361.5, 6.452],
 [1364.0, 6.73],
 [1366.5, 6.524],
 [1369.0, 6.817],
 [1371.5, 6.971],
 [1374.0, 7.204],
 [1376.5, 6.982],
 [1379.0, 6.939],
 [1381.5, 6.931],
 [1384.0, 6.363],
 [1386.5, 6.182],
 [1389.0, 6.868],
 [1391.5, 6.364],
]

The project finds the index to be 1.04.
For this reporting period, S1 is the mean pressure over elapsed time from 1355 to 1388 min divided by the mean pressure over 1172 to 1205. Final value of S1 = 1.07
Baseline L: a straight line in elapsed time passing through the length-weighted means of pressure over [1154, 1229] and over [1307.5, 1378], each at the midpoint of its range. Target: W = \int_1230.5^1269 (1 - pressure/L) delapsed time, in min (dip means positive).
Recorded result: 4.5 min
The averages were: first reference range 6.18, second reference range 6.17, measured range 5.45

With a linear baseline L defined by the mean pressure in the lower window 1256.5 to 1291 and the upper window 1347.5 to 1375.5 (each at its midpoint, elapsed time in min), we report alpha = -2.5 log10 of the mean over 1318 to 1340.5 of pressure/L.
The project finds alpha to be 0.22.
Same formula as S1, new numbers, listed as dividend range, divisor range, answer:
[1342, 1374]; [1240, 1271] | 1.21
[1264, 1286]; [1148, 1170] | 1.00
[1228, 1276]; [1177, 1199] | 0.86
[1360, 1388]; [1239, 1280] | 1.18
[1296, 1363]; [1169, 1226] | 0.97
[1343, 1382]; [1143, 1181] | 1.11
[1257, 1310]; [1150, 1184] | 1.01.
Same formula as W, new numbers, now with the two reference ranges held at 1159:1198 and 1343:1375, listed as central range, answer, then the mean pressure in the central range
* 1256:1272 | 2.0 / 5.7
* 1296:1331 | 3.5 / 5.98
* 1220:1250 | 5.7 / 5.21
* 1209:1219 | 0.3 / 6.21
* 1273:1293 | 0.5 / 6.38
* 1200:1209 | -0.7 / 6.87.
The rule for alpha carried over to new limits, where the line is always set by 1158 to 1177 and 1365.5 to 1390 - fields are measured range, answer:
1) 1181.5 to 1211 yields -0.047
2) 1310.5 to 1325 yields 0.116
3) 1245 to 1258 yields 0.151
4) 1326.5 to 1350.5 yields 0.192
